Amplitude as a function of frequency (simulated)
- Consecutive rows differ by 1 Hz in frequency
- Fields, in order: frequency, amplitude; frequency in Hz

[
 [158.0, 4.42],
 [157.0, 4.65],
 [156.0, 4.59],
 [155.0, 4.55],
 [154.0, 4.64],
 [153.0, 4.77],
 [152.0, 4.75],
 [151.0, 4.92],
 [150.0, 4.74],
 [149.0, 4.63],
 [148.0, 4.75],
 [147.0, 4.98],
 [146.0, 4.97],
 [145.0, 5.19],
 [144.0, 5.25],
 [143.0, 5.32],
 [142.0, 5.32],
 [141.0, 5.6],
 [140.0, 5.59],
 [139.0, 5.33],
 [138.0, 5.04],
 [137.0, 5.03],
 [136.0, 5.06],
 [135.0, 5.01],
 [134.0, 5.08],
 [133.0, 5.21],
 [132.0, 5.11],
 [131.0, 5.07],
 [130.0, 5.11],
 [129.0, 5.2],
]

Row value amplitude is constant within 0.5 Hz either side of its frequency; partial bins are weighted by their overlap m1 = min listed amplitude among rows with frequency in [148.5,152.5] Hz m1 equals 4.63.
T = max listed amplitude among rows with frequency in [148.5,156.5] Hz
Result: 4.92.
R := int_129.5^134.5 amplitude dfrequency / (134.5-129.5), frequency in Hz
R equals 5.12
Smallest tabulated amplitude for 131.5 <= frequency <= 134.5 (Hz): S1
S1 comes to 5.08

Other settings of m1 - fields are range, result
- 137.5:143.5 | 5.04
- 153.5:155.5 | 4.55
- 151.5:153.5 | 4.75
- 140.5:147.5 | 4.97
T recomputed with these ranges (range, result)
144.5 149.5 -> 5.19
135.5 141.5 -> 5.6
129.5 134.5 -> 5.21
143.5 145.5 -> 5.25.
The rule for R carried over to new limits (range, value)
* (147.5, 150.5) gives 4.71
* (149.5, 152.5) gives 4.8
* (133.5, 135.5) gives 5.04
